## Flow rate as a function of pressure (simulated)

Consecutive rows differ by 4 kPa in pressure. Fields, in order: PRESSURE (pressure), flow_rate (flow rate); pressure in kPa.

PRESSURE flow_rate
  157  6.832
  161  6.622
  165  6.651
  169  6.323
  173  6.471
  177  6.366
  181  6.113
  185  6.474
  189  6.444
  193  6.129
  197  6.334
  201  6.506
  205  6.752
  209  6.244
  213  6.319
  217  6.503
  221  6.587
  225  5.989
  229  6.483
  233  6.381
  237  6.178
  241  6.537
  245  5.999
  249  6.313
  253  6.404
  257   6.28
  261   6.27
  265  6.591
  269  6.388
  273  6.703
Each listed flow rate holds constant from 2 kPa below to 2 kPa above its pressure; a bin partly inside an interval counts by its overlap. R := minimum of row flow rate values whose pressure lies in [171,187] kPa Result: 6.113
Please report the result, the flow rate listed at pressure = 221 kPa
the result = 6.587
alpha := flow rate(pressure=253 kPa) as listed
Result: 6.404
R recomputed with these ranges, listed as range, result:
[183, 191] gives 6.444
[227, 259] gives 5.999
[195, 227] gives 5.989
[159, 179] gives 6.323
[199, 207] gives 6.506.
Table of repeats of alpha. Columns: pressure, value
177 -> 6.366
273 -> 6.703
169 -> 6.323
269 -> 6.388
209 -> 6.244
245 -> 5.999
